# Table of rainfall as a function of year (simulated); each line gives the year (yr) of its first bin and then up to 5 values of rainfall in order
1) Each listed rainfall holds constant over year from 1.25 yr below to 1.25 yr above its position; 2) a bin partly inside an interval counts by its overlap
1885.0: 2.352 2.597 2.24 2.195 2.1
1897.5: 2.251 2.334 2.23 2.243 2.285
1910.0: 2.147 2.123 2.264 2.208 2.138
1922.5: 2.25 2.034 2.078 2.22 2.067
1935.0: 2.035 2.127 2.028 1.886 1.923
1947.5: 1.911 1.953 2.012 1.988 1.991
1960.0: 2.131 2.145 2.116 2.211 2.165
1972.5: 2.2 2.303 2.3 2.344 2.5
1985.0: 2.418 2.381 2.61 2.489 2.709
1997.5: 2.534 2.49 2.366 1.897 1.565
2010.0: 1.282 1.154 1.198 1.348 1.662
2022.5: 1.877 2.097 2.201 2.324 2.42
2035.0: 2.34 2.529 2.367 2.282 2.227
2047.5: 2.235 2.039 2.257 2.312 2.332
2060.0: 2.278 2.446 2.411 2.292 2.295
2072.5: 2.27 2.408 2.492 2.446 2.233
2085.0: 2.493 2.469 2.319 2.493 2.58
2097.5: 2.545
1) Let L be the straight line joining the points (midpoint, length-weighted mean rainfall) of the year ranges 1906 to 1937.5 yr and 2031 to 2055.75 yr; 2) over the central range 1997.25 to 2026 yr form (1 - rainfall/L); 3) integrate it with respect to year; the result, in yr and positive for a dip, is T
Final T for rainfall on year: 6.36 yr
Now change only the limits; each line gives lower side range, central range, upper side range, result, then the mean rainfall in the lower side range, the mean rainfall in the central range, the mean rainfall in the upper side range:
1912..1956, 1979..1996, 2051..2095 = -2.38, 2.07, 2.49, 2.37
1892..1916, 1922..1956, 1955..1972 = 2.02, 2.22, 2.03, 2.12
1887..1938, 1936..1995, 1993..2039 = -2.65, 2.19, 2.19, 2.01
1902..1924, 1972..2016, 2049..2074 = 1.91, 2.21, 2.16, 2.3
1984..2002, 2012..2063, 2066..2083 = 6.78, 2.51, 2.1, 2.35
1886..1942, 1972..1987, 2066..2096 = -0.55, 2.19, 2.35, 2.4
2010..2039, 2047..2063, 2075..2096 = -0.71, 1.9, 2.26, 2.44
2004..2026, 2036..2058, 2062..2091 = -3.42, 1.55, 2.29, 2.38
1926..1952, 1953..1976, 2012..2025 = -3.36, 2.02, 2.13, 1.53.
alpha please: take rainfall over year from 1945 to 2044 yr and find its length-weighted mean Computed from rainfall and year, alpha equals 2.12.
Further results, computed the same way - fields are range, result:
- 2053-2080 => 2.36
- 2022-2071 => 2.28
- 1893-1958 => 2.11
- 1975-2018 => 2.11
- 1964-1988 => 2.29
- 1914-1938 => 2.14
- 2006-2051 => 1.95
